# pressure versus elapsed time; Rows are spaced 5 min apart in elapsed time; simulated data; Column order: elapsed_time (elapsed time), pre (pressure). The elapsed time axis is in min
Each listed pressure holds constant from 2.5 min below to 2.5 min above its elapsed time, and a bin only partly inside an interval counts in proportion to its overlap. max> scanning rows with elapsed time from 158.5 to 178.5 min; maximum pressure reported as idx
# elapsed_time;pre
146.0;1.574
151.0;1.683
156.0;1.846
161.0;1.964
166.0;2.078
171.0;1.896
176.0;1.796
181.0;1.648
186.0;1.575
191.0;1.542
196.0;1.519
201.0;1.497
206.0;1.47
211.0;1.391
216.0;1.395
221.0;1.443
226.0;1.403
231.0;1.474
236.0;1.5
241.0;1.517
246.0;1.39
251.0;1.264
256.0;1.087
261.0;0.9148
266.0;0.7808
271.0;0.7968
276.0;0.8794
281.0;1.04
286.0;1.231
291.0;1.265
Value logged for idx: 2.078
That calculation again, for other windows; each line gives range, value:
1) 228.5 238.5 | 1.5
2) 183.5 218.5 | 1.575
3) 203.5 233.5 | 1.474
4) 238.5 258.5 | 1.517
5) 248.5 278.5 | 1.264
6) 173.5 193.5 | 1.796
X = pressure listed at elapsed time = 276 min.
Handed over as 0.8794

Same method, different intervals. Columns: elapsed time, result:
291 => 1.265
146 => 1.574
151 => 1.683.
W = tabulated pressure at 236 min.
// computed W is 1.5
